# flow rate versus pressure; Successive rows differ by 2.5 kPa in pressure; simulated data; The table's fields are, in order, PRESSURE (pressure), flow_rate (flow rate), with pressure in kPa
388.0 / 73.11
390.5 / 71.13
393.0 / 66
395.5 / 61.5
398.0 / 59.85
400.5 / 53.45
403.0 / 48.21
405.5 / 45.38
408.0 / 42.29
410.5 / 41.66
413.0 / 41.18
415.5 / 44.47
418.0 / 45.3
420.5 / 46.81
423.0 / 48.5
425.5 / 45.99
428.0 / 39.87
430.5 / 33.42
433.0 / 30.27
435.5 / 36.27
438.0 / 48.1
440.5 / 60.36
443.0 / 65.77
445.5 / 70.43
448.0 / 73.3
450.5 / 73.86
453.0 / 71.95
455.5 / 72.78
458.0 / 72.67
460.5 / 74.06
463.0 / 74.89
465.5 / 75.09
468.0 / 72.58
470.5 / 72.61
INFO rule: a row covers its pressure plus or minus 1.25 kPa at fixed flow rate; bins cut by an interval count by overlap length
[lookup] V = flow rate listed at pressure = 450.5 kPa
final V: 73.86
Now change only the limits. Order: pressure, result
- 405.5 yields 45.38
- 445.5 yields 70.43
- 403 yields 48.21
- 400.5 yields 53.45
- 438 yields 48.1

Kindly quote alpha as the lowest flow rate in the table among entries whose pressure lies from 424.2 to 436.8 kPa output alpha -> 30.27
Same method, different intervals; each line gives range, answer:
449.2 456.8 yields 71.95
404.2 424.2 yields 41.18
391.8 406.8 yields 45.38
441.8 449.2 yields 65.77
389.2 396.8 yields 61.5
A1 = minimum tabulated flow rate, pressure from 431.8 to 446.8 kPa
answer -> 30.27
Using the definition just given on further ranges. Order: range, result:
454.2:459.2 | 72.67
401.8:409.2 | 42.29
